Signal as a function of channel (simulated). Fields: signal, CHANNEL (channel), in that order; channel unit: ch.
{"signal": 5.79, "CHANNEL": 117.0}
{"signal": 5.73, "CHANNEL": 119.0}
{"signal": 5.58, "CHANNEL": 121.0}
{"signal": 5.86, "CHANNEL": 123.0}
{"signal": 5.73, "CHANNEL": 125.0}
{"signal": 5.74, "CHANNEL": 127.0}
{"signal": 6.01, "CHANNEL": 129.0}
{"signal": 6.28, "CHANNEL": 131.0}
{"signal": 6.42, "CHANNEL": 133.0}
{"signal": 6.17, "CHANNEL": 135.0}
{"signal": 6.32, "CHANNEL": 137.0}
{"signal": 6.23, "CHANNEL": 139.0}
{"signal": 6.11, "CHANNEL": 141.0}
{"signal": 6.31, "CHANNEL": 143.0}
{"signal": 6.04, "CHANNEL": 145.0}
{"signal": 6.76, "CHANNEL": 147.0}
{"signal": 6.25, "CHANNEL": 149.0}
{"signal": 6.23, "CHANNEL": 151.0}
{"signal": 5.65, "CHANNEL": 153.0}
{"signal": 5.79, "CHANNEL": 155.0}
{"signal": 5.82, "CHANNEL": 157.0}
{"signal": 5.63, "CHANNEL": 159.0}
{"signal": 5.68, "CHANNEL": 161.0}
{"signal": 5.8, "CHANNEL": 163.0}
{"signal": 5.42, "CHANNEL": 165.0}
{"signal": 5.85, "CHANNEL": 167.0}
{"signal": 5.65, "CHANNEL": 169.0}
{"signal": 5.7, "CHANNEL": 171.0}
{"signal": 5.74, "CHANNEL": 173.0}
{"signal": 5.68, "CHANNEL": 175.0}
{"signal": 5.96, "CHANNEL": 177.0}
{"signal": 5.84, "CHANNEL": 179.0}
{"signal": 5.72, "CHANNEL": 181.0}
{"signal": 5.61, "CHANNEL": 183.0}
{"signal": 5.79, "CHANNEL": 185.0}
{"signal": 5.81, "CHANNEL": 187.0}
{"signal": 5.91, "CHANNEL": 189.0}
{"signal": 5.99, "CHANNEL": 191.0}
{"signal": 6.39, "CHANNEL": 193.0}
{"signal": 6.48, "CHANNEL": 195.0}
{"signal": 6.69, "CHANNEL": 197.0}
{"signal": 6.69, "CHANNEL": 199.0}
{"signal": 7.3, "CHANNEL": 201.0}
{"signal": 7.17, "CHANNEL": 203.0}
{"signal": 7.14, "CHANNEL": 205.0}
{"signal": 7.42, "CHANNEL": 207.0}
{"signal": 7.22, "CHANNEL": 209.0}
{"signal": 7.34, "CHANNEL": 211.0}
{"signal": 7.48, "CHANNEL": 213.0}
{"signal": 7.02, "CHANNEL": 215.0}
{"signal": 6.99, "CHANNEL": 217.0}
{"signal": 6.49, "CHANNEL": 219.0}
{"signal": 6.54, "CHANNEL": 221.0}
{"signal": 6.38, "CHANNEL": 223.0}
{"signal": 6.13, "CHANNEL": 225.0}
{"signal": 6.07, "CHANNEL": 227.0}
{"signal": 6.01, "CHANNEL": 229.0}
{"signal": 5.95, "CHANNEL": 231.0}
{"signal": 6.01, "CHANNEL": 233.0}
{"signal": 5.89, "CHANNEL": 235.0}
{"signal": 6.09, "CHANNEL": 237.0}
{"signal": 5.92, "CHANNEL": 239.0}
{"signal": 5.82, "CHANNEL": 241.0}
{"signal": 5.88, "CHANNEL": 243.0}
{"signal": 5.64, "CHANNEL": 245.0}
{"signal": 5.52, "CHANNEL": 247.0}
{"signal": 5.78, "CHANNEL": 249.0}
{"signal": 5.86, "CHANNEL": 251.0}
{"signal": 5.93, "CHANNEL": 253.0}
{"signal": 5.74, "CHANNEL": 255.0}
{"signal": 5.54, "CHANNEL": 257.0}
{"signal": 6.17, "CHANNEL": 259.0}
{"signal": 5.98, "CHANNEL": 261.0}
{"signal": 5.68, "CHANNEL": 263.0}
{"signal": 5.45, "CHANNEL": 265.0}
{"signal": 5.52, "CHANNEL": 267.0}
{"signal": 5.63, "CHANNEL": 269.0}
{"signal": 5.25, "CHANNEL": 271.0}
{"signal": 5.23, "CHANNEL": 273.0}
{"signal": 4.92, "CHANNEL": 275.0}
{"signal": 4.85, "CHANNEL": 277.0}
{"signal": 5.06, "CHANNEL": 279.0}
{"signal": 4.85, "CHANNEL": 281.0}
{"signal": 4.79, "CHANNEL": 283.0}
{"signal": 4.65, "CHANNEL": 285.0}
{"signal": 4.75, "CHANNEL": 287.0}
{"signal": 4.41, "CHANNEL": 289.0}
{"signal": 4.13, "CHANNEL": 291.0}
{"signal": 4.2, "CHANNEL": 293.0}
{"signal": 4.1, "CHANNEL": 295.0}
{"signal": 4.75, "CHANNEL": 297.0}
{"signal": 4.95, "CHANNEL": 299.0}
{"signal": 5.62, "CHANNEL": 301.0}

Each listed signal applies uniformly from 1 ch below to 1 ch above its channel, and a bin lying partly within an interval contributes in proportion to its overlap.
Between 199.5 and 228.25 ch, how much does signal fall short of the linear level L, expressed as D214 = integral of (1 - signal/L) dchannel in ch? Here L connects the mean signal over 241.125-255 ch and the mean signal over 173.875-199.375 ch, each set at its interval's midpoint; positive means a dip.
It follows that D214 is -4.77 ch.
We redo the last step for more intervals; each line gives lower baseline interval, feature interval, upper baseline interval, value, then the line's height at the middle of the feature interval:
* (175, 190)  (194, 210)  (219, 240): -2.9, 5.93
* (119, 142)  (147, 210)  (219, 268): -1.7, 5.98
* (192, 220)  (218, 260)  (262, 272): 1.4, 6.19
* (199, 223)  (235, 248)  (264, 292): 0.6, 6.1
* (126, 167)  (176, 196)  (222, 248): 0.1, 5.99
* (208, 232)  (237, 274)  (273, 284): -0.8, 5.6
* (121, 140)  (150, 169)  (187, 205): 1.6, 6.28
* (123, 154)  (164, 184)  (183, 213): 2.3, 6.45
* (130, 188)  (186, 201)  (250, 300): -1.7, 5.7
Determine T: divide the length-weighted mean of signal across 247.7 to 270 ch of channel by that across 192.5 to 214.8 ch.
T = 0.82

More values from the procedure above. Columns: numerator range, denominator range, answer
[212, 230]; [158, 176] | 1.16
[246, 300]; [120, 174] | 0.87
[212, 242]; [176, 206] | 1.00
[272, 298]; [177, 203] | 0.75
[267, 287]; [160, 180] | 0.88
